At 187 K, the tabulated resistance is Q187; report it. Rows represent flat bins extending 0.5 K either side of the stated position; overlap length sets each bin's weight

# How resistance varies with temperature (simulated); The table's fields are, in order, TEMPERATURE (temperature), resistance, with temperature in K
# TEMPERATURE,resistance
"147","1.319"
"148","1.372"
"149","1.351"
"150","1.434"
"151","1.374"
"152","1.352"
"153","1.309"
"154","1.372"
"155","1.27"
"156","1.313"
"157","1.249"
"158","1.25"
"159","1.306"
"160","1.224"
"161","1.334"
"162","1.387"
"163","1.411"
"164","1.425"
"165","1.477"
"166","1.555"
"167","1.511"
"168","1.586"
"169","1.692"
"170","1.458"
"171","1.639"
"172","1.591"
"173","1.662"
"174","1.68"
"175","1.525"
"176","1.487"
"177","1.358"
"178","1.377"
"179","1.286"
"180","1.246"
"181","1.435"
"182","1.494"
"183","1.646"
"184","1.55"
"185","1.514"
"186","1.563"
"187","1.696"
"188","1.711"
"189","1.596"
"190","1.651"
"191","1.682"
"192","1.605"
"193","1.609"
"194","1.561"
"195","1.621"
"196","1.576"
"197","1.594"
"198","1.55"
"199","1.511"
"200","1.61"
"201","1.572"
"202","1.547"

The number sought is 1.696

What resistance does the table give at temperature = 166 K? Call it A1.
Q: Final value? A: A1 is 1.555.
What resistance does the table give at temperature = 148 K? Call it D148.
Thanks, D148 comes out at 1.372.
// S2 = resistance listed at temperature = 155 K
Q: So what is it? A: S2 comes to 1.27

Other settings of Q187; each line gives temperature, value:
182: 1.494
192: 1.605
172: 1.591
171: 1.639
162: 1.387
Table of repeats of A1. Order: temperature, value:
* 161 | 1.334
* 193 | 1.609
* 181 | 1.435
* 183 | 1.646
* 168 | 1.586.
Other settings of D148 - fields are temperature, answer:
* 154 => 1.372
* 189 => 1.596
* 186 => 1.563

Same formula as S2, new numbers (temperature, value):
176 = 1.487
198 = 1.55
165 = 1.477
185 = 1.514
